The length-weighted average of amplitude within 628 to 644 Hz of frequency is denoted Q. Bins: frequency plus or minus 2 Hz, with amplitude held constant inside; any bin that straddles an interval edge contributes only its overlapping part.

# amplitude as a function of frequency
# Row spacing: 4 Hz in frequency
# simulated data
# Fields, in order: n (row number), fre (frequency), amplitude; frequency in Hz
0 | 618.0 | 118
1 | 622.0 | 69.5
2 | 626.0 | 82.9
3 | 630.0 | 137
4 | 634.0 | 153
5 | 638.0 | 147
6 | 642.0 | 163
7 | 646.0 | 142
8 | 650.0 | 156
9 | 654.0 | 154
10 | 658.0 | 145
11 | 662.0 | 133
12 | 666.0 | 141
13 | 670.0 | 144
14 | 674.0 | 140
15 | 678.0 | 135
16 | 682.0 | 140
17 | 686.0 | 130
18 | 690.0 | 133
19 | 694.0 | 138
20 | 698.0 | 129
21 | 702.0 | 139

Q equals 150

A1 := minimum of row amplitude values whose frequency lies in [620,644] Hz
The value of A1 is 69.5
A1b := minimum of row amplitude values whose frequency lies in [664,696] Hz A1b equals 130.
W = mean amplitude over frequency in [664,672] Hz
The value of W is 142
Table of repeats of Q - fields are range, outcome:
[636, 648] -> 151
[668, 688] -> 138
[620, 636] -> 111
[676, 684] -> 138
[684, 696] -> 134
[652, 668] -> 143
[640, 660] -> 152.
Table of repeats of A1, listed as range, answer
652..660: 145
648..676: 133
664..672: 141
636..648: 142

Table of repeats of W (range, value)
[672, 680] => 138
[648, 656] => 155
